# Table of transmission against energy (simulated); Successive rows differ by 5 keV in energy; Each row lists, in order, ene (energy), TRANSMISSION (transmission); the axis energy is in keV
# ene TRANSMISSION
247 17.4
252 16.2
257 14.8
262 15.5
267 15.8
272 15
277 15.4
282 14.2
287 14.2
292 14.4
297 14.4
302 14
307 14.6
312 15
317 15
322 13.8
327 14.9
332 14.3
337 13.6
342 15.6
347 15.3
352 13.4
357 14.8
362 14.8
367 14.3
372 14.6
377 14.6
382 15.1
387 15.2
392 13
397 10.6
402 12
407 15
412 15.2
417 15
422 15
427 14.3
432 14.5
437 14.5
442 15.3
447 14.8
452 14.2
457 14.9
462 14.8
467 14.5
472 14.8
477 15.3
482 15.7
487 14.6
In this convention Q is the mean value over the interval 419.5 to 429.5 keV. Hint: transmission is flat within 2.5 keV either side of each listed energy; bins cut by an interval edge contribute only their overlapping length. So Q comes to 14.7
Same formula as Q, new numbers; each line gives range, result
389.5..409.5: 12.7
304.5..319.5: 14.9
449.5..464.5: 14.6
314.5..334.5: 14.5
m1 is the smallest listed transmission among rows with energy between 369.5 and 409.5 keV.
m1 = 10.6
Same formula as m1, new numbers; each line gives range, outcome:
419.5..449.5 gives 14.3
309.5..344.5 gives 13.6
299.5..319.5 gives 14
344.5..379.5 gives 13.4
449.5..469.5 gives 14.2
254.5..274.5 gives 14.8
